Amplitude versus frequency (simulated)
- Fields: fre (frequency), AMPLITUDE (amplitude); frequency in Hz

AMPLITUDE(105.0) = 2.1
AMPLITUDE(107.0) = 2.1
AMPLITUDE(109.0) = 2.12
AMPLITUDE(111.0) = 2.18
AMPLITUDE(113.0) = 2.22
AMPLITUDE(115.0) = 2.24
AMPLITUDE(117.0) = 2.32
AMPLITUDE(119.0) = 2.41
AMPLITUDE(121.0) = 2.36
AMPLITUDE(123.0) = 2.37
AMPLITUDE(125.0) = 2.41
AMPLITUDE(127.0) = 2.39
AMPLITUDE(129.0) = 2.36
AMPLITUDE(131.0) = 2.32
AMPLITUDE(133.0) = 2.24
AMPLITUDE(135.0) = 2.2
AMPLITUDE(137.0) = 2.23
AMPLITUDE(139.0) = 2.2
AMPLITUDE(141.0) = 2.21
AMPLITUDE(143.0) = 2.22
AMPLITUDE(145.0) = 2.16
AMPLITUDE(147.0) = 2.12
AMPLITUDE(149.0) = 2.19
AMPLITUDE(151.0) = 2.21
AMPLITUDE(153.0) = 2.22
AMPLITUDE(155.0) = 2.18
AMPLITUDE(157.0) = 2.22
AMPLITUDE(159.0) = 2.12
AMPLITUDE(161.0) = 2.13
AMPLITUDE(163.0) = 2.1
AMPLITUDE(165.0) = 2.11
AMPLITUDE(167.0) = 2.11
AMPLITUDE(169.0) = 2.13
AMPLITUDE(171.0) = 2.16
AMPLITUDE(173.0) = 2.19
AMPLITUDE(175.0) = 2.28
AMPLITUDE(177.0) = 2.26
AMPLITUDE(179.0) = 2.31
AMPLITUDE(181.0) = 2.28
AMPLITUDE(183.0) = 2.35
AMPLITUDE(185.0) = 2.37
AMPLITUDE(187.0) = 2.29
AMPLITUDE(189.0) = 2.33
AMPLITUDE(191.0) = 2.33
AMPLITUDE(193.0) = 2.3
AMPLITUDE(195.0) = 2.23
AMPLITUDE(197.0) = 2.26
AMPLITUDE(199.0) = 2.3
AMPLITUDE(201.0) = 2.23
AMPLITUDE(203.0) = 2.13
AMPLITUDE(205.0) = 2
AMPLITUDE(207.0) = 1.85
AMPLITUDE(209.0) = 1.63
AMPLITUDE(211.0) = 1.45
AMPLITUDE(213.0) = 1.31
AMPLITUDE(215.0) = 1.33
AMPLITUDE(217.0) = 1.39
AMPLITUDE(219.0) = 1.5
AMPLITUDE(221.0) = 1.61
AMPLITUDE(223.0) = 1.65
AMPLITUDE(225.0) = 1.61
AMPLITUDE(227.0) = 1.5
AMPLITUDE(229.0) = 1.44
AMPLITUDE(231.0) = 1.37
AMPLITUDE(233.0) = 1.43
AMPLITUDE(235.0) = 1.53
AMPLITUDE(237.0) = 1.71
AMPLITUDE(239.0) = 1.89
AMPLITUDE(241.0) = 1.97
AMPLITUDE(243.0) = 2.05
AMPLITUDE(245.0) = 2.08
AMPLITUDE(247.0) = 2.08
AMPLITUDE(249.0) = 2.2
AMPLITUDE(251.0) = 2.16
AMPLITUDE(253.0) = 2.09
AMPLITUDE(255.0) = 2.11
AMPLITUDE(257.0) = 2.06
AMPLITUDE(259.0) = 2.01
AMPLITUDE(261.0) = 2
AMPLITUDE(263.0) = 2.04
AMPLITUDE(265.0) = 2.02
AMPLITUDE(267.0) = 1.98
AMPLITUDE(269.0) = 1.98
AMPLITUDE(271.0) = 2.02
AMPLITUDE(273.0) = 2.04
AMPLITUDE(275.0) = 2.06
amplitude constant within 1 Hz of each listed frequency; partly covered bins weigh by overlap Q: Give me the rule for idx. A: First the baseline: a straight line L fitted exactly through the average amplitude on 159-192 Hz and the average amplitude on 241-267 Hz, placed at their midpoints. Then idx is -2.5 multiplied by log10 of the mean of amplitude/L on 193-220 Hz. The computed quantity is 0.18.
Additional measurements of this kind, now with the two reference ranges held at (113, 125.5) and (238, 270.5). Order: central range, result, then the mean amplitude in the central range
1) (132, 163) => 0.04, 2.19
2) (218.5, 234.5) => 0.36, 1.51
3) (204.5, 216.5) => 0.34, 1.57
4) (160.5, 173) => 0.05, 2.13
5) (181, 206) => -0.04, 2.26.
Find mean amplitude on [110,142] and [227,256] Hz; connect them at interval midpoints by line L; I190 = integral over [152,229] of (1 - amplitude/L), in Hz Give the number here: 1.5 Hz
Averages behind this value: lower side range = 2.29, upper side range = 1.85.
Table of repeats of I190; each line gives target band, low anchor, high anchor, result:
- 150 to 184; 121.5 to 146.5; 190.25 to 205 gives 0.9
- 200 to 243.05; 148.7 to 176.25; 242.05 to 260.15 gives 9.4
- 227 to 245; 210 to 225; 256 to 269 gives 0.2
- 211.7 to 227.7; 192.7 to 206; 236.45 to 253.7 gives 4.8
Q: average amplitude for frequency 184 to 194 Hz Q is 2.32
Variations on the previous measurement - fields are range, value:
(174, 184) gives 2.3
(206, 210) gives 1.74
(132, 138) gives 2.22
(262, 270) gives 2.01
